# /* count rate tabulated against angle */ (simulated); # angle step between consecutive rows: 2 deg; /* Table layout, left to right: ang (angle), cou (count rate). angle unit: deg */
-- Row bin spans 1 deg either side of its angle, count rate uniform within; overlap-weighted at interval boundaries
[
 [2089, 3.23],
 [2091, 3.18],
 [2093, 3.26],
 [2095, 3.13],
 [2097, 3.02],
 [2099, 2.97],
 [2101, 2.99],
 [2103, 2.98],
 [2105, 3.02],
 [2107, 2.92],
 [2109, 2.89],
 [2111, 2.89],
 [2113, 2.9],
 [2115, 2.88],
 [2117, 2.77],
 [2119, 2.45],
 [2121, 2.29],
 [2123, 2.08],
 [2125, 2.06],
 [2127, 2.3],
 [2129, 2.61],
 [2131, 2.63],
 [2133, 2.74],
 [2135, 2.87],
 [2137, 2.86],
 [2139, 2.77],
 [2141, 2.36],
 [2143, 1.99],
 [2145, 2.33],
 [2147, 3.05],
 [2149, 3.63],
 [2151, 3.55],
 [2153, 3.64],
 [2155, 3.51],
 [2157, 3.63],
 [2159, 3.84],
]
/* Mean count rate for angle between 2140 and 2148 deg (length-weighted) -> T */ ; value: 2.43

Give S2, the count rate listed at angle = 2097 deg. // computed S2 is 3.02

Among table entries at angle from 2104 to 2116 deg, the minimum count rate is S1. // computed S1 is 2.88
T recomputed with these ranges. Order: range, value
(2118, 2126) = 2.22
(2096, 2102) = 2.99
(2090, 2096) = 3.19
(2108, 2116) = 2.89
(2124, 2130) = 2.32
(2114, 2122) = 2.6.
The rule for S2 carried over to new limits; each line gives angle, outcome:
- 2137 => 2.86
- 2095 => 3.13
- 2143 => 1.99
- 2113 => 2.9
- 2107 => 2.92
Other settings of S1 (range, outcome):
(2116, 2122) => 2.29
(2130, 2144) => 1.99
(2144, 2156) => 2.33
